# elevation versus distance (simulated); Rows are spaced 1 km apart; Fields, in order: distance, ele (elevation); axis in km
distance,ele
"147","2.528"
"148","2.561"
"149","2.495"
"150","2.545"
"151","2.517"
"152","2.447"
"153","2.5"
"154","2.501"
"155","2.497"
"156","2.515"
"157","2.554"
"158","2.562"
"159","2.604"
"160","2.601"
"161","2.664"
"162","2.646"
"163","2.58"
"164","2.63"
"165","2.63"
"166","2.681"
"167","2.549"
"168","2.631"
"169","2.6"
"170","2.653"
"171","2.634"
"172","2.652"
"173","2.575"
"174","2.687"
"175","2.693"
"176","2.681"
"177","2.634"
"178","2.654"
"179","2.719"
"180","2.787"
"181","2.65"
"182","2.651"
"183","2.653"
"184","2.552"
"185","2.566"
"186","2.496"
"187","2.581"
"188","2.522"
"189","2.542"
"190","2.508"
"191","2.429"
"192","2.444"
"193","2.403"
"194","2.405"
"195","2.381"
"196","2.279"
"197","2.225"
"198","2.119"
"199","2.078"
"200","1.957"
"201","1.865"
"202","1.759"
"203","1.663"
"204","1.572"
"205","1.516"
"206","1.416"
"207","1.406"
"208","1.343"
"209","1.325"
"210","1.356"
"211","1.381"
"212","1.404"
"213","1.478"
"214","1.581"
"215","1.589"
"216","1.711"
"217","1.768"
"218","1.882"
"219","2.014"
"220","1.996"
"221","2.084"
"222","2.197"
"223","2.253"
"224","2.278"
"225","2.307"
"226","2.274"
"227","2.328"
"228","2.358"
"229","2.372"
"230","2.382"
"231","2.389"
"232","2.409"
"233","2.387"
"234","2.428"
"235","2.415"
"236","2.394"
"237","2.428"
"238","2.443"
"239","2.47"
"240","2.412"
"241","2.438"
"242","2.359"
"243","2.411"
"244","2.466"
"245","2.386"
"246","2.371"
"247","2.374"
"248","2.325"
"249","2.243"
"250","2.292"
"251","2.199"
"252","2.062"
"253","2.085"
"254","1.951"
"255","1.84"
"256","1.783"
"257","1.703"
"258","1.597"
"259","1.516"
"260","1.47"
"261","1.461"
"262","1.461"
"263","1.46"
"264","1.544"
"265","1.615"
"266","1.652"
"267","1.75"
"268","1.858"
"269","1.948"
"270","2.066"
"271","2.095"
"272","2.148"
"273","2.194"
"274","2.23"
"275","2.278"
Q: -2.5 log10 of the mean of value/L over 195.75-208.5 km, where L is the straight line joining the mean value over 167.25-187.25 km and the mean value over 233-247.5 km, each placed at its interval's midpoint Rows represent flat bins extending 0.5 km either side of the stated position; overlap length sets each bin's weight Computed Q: 0.39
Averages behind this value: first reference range 2.64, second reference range 2.41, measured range 1.77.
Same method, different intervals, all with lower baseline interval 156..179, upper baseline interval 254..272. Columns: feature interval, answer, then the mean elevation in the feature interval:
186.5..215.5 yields 0.21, 1.91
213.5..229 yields 0.03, 2.05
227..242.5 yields -0.21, 2.4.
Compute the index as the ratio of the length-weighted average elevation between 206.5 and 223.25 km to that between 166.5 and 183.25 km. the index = 0.63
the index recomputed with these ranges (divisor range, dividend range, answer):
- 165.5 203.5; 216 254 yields 0.92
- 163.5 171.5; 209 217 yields 0.57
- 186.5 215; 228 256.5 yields 1.20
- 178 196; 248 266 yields 0.71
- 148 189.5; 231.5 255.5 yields 0.89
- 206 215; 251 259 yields 1.31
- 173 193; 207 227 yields 0.69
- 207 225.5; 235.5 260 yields 1.23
